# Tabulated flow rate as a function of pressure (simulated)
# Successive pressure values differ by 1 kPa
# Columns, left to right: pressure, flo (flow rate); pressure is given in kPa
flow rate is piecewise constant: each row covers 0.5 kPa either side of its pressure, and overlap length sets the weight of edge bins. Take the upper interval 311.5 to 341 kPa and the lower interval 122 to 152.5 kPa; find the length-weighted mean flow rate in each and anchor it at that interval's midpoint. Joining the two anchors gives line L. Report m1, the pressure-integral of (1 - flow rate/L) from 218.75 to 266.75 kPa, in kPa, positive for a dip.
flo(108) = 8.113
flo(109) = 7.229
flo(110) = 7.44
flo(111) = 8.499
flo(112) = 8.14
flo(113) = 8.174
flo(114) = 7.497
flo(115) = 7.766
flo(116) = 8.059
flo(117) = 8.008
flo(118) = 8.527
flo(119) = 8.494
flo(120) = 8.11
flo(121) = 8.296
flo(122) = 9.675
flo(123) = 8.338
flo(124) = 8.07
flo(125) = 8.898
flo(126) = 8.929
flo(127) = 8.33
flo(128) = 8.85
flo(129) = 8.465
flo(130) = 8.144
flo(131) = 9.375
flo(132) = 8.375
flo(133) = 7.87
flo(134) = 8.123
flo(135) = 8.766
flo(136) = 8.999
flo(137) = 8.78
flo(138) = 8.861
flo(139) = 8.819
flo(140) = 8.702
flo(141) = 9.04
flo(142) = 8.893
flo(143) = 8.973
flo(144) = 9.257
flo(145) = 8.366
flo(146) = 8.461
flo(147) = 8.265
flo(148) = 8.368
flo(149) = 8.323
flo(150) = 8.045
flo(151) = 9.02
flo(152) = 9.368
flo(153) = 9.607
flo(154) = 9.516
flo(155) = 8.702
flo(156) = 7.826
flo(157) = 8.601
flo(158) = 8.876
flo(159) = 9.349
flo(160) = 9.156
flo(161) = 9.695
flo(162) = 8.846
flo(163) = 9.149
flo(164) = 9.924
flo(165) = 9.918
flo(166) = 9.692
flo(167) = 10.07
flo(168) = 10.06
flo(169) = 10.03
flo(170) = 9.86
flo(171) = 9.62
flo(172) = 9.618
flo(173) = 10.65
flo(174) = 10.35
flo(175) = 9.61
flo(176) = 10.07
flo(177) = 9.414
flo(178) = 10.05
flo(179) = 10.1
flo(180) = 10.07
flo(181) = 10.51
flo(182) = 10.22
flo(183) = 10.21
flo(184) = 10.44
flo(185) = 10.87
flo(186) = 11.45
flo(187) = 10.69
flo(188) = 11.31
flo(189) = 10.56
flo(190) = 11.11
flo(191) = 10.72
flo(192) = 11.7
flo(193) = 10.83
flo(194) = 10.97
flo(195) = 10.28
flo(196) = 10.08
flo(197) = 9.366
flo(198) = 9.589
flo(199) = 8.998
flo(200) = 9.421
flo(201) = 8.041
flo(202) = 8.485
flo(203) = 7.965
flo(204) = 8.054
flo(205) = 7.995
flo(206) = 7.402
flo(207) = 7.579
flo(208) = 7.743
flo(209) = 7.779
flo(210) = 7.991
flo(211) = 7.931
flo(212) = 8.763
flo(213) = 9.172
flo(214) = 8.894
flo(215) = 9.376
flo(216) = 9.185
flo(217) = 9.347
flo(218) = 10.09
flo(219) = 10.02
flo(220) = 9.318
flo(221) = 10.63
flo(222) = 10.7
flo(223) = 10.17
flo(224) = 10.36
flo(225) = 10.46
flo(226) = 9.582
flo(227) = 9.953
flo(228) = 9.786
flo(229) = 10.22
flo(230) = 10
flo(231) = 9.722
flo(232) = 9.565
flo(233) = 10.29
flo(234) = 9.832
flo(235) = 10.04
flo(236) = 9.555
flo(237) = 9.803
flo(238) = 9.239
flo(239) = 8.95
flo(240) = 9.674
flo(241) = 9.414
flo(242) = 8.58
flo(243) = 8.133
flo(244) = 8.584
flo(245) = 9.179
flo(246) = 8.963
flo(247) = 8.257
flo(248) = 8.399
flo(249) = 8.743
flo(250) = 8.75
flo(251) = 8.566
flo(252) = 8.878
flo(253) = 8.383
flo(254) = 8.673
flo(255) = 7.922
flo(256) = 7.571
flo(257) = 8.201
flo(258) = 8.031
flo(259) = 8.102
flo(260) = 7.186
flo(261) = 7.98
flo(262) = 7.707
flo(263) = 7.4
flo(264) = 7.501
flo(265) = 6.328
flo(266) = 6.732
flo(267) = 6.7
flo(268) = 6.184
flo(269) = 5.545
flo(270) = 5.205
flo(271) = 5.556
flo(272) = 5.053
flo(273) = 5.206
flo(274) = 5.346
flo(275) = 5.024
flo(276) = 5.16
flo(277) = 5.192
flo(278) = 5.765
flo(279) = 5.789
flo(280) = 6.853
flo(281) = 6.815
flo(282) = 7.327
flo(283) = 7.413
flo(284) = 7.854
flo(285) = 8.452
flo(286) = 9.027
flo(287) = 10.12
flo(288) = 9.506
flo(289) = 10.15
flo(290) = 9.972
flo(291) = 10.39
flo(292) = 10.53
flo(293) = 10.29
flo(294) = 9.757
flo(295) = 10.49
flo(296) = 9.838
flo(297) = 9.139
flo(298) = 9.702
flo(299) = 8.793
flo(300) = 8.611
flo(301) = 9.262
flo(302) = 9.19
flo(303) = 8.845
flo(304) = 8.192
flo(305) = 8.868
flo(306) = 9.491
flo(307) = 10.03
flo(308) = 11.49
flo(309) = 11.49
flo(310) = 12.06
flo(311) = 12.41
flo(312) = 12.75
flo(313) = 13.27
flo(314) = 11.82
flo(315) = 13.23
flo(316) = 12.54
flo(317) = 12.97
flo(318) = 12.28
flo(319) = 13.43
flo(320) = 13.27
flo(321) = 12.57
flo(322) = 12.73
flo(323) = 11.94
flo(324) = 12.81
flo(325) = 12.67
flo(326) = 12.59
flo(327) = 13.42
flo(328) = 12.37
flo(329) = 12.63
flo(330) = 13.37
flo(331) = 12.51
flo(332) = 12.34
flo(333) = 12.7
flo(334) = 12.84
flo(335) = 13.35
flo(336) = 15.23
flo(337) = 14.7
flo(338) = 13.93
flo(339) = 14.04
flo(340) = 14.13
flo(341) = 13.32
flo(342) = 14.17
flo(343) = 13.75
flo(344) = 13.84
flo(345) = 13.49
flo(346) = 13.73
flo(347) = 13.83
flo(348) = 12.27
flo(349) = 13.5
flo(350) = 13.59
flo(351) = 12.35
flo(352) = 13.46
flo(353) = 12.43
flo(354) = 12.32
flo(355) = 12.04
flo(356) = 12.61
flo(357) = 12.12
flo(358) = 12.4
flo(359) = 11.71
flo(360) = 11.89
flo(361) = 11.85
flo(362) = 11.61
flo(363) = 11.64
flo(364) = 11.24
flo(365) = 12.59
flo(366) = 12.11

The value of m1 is 9.2 kPa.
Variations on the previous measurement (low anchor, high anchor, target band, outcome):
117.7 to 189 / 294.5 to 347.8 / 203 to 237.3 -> 3.6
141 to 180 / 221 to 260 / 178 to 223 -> -1.7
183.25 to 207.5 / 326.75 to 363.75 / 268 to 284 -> 7.8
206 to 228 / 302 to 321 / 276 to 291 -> 4.2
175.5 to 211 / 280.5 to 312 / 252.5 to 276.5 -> 7.1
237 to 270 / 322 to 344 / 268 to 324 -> 8.5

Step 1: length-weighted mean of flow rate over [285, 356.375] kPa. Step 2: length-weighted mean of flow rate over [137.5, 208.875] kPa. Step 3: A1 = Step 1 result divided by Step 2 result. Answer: 1.3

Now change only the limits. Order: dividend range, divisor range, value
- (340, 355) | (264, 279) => 2.33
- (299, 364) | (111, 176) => 1.39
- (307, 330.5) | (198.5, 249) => 1.37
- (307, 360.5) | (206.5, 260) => 1.42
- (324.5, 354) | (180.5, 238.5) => 1.38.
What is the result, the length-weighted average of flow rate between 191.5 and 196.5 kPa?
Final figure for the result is 10.8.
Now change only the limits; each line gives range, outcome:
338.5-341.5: 13.8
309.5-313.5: 12.6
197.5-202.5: 8.91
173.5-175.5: 9.98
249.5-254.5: 8.65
